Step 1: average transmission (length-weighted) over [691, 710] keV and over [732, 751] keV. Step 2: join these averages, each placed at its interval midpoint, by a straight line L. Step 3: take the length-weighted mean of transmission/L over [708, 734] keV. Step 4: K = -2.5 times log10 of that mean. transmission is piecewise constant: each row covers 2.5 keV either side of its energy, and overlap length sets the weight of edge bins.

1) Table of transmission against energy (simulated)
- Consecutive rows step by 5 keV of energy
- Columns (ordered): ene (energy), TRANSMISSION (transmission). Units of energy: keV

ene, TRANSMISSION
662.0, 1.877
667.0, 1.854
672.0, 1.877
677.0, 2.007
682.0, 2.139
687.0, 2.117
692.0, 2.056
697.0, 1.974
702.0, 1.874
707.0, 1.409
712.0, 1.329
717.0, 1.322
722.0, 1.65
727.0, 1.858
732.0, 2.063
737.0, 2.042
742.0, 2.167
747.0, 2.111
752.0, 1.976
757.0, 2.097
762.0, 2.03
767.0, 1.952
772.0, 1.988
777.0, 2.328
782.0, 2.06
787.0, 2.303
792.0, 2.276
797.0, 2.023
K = 0.20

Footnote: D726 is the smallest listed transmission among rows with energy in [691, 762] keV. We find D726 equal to 1.322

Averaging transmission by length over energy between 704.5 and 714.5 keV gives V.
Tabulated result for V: 1.37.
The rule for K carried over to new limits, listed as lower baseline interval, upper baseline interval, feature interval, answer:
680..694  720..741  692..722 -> 0.24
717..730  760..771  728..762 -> -0.13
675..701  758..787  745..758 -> 0.01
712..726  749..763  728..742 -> -0.18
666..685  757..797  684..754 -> 0.11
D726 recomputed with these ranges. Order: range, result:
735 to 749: 2.042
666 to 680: 1.854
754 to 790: 1.952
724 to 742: 1.858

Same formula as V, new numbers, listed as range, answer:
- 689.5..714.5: 1.73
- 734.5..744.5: 2.1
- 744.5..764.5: 2.05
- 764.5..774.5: 1.97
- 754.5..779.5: 2.08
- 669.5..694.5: 2.04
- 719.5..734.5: 1.86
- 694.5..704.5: 1.92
